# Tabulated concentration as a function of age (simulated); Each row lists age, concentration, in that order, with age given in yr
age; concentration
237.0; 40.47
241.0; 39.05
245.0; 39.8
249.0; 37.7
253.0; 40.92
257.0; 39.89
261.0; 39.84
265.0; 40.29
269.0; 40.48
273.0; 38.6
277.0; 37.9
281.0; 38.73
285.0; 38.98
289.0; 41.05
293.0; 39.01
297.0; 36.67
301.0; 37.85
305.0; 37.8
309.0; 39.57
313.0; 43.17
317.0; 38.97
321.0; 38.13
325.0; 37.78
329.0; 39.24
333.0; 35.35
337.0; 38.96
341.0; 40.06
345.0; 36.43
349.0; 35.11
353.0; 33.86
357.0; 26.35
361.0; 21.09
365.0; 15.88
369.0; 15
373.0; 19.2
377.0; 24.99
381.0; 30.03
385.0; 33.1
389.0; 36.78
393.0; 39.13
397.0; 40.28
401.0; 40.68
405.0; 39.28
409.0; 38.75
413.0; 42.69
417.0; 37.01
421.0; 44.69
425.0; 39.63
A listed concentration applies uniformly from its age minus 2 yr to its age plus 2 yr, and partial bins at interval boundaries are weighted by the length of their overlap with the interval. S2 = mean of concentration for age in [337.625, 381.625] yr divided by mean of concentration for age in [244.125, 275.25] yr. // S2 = 0.69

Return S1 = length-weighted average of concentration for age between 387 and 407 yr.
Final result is 39.2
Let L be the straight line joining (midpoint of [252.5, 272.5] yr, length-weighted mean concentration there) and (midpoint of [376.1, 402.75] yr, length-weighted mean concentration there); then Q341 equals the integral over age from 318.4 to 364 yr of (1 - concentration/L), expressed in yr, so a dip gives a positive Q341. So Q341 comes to 3.5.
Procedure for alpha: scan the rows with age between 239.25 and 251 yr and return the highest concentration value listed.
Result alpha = 39.8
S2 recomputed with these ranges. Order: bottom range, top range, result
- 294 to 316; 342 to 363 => 0.80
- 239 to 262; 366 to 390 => 0.65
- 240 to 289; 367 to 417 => 0.85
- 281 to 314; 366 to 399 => 0.75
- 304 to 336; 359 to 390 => 0.62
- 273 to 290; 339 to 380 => 0.69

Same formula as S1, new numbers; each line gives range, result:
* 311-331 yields 39.5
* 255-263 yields 39.9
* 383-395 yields 36.3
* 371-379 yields 22.1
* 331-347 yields 37.7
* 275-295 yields 39.1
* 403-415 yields 40.2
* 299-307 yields 37.8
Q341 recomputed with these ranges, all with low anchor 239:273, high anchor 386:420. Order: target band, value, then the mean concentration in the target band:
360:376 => 8.7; 18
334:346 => 0.3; 38.4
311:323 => -0.2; 40.1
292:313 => 0.5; 38.6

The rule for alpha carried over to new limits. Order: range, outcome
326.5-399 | 40.28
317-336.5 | 39.24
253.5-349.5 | 43.17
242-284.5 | 40.92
